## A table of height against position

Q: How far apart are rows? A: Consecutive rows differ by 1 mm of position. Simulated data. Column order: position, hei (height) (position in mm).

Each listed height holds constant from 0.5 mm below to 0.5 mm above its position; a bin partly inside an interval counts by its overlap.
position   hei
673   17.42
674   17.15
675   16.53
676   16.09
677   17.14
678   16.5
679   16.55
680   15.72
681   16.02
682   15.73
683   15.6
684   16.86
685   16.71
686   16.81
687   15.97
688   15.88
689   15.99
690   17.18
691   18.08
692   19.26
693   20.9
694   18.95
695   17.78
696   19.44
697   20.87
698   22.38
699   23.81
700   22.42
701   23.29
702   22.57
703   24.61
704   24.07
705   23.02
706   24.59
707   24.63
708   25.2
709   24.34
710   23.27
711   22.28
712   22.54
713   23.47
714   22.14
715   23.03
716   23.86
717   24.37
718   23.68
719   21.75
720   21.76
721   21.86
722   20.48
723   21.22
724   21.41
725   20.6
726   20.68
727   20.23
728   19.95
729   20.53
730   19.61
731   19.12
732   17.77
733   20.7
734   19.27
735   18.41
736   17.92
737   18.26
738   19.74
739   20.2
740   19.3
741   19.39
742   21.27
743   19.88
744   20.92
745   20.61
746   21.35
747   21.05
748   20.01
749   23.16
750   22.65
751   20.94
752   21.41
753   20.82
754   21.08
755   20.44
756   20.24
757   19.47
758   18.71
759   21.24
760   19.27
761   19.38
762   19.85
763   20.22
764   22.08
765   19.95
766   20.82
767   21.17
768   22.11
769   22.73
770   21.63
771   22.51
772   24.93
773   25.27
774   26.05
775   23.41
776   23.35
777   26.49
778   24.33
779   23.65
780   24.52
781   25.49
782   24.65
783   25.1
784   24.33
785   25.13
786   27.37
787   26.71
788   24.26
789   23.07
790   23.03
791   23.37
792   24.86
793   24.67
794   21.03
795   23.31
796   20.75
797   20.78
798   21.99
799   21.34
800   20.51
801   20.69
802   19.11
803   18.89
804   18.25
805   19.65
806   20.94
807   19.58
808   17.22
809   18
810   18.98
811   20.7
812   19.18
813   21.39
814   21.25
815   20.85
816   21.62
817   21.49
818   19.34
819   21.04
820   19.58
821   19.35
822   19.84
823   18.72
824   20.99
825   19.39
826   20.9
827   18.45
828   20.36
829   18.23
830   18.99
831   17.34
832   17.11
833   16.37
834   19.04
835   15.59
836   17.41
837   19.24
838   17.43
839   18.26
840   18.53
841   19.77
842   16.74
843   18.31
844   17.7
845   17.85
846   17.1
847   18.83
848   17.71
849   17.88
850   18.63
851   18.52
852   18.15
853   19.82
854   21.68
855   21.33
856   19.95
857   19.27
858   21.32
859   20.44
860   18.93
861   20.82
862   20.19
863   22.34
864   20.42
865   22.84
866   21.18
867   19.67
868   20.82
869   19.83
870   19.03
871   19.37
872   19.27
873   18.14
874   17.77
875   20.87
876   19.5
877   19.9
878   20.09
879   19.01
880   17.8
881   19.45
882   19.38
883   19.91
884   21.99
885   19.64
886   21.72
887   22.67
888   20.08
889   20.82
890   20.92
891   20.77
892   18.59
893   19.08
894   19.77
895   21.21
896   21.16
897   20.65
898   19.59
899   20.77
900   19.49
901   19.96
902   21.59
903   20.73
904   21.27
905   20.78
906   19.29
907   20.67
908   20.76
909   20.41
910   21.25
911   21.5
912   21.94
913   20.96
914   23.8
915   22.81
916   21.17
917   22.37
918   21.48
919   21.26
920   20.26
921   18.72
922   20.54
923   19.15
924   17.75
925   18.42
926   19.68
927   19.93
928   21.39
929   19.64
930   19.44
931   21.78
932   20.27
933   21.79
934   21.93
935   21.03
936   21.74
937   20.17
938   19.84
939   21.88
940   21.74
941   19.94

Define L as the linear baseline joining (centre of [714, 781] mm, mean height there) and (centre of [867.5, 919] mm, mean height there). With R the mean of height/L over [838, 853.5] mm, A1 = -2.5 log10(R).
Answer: 0.14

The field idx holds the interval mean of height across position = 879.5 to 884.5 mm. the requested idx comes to 19.7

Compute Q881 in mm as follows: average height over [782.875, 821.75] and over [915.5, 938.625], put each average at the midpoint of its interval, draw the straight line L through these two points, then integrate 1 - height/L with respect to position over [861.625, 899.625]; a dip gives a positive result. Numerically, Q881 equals 1.2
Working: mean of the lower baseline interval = 21.5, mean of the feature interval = 20.2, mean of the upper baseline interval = 20.4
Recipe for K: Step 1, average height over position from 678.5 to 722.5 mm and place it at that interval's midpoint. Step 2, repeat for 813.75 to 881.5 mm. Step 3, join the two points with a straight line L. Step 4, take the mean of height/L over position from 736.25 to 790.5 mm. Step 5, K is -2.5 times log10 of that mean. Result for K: -0.10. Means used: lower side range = 20.7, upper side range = 19.3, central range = 22.1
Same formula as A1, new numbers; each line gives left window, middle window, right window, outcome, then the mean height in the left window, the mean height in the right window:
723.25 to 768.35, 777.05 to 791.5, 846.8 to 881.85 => -0.22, 20.3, 19.7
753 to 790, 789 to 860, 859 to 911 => 0.10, 22.8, 20.3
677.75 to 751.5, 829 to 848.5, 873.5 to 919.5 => 0.15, 20.5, 20.6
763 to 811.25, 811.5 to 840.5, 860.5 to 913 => 0.13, 22.5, 20.3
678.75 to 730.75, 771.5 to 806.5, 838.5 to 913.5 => -0.14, 20.7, 19.9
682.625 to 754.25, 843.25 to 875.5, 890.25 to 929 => 0.05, 20.8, 20.5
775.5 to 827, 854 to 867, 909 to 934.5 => 0.03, 21.8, 20.8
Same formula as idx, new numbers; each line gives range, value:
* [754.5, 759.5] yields 20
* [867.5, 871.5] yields 19.8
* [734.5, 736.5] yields 18.2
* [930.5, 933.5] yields 21.3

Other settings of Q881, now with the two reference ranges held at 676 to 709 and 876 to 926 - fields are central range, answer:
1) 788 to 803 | -1.5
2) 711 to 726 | -2.0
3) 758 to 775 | -1.6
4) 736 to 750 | -0.4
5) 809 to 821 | -0.2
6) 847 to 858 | 0.5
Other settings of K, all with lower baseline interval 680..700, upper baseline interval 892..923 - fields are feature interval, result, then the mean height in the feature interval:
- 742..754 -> -0.125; 21.2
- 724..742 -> -0.053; 19.6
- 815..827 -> -0.023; 20.2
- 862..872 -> -0.012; 20.5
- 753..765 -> -0.067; 20.2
